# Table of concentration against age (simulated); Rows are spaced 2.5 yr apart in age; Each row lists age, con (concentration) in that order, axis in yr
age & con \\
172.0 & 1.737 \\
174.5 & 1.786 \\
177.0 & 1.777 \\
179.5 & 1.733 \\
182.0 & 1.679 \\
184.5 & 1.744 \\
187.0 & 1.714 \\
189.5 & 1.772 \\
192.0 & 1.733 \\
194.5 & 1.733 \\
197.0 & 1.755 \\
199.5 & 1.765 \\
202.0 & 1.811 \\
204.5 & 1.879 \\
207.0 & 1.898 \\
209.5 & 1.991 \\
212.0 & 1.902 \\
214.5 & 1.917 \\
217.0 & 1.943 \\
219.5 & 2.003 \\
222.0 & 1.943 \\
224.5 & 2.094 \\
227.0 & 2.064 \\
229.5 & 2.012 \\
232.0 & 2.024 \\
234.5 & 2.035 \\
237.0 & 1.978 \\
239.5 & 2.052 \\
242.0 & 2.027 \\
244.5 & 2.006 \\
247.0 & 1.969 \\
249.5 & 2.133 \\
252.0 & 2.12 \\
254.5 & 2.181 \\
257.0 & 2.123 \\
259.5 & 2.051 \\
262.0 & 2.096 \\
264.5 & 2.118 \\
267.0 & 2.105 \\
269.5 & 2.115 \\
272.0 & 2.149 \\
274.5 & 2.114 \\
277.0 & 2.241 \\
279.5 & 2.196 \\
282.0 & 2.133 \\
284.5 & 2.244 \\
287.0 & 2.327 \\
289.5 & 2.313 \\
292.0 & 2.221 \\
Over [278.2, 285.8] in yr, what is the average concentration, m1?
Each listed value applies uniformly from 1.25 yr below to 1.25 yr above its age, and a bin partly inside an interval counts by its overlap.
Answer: 2.19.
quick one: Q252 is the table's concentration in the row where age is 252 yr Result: 2.12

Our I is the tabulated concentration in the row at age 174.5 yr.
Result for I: 1.786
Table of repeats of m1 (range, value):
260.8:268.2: 2.11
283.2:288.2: 2.28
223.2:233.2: 2.05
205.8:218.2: 1.93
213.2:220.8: 1.95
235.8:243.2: 2.02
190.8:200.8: 1.75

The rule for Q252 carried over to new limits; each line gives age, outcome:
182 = 1.679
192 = 1.733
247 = 1.969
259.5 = 2.051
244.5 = 2.006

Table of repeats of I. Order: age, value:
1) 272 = 2.149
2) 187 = 1.714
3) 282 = 2.133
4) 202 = 1.811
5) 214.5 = 1.917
